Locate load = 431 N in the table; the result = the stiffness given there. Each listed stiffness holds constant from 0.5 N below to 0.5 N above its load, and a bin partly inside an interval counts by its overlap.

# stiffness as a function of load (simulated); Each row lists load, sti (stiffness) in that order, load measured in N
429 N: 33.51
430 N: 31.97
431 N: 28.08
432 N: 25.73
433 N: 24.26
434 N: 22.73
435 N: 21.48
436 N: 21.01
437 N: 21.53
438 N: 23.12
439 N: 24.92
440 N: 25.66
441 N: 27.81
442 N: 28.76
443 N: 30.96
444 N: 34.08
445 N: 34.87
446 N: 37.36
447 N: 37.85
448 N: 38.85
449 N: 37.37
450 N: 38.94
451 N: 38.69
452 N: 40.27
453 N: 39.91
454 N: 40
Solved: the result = 28.08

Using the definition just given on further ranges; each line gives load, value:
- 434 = 22.73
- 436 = 21.01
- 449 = 37.37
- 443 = 30.96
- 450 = 38.94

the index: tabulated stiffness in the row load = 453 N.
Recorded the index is 39.91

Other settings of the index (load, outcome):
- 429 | 33.51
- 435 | 21.48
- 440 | 25.66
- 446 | 37.36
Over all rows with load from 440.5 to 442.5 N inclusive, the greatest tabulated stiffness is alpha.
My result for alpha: 28.76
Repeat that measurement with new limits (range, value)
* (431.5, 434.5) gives 25.73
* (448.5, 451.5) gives 38.94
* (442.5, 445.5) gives 34.87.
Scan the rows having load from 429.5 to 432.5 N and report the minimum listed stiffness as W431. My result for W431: 25.73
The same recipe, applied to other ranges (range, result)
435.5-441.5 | 21.01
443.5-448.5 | 34.08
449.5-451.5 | 38.69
